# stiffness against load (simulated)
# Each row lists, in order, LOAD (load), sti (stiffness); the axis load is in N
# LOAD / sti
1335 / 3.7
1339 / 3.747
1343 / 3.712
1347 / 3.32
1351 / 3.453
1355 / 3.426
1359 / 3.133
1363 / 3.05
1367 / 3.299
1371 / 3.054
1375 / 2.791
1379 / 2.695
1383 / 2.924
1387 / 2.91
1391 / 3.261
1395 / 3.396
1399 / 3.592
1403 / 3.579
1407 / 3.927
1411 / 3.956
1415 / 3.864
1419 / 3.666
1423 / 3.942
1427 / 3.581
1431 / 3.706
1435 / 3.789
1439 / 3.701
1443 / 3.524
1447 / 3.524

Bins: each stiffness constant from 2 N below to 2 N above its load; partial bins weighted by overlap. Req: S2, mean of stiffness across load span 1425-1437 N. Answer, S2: 3.69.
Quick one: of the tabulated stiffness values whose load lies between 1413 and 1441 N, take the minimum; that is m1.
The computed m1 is 3.581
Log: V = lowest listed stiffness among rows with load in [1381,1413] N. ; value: 2.91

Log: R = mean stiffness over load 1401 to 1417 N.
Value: 3.83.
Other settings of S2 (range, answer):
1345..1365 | 3.28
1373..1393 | 2.92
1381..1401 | 3.22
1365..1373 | 3.18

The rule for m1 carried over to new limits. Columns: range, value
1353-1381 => 2.695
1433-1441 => 3.701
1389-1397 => 3.261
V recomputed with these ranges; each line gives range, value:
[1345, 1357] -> 3.32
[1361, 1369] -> 3.05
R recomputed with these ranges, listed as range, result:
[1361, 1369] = 3.17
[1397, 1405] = 3.59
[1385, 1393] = 3.09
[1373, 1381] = 2.74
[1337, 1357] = 3.53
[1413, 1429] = 3.76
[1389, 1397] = 3.33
